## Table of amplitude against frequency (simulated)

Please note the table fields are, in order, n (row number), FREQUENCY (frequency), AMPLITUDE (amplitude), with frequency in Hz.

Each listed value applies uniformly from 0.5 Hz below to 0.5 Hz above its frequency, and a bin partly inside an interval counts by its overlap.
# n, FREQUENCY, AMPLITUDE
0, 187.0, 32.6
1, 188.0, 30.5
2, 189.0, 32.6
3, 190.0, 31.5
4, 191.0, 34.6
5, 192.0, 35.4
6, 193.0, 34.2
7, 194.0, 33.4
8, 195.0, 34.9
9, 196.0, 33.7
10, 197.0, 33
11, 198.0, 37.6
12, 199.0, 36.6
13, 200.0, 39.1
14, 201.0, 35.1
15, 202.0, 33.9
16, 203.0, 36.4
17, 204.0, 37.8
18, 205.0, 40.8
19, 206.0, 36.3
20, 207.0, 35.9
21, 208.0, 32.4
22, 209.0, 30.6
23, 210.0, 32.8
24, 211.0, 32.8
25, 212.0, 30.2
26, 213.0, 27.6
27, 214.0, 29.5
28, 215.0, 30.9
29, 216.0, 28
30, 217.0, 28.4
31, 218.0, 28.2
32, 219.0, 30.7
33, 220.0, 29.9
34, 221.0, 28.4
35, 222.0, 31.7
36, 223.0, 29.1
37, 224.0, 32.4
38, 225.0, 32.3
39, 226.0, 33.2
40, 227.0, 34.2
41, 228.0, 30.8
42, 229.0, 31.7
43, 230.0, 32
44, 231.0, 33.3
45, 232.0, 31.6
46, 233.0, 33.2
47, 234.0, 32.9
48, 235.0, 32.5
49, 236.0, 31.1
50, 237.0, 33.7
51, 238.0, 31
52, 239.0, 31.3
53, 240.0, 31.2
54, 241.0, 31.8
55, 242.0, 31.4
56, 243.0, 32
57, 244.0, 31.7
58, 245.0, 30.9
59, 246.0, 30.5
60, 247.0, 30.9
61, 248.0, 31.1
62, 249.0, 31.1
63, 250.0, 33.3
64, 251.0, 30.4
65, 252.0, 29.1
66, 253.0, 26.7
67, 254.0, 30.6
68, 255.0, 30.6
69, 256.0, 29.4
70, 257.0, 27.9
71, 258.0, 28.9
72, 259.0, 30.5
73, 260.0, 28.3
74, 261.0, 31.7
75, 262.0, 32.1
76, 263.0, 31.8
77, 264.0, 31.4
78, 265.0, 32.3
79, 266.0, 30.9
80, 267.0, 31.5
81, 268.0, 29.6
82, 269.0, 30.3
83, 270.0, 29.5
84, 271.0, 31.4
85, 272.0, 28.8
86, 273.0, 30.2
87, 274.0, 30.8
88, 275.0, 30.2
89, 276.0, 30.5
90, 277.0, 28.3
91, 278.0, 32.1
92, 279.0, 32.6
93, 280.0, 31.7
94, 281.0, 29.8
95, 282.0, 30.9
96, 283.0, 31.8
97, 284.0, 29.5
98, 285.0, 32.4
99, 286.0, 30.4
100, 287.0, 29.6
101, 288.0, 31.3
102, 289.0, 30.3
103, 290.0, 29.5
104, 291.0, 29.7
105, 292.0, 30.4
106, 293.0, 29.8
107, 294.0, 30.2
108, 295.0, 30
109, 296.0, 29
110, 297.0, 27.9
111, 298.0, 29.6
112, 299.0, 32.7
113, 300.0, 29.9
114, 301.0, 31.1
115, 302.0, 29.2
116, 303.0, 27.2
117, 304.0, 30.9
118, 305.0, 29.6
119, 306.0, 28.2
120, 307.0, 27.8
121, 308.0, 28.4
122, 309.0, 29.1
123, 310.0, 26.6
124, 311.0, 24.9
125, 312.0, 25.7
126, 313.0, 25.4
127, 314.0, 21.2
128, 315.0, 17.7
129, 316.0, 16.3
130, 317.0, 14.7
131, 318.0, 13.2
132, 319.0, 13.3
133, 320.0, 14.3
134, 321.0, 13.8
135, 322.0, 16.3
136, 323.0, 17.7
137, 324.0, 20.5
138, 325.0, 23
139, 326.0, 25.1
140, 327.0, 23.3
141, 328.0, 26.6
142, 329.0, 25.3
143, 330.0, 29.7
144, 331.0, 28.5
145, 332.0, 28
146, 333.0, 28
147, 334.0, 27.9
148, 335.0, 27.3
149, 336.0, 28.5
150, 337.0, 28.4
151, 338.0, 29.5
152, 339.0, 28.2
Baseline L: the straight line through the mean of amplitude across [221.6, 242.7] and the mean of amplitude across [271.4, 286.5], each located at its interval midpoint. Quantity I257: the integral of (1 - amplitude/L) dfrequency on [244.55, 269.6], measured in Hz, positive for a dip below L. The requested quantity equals 0.7 Hz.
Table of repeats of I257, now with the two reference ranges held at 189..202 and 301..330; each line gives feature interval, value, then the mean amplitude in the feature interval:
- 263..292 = -4.3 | 30.6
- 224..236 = -0.4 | 32.5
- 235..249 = -0.6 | 31.5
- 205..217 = 0.5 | 31.8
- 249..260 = -0.3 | 29.7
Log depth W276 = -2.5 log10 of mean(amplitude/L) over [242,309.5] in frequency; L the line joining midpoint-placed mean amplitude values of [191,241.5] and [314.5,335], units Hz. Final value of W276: -0.15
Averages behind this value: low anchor 32.7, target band 30.3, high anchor 21.3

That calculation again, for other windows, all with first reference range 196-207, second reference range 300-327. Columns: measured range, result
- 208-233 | 0.11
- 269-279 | -0.10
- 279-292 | -0.17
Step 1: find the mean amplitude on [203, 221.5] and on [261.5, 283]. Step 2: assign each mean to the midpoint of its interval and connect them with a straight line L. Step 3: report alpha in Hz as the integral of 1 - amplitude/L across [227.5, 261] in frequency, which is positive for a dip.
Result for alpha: 0.31 Hz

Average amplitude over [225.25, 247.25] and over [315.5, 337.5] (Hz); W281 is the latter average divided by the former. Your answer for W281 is 0.7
